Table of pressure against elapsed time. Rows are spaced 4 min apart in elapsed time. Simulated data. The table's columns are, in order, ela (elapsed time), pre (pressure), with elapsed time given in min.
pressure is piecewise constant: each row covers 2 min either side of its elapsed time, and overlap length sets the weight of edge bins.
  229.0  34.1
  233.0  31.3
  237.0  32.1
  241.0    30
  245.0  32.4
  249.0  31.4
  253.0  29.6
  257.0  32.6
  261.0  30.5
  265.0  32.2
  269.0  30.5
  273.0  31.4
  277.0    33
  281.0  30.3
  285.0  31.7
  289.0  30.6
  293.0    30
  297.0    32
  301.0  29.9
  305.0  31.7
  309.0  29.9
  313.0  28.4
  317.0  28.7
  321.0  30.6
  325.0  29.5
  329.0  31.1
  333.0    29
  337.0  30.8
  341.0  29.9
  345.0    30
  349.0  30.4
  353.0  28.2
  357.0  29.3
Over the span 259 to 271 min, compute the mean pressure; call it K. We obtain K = 31.1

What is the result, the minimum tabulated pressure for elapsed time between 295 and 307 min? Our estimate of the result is 29.9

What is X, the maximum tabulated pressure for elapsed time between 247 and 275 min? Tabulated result 32.6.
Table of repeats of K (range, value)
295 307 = 31.2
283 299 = 31.1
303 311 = 30.8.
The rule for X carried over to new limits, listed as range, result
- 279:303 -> 32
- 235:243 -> 32.1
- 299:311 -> 31.7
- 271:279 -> 33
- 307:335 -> 31.1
